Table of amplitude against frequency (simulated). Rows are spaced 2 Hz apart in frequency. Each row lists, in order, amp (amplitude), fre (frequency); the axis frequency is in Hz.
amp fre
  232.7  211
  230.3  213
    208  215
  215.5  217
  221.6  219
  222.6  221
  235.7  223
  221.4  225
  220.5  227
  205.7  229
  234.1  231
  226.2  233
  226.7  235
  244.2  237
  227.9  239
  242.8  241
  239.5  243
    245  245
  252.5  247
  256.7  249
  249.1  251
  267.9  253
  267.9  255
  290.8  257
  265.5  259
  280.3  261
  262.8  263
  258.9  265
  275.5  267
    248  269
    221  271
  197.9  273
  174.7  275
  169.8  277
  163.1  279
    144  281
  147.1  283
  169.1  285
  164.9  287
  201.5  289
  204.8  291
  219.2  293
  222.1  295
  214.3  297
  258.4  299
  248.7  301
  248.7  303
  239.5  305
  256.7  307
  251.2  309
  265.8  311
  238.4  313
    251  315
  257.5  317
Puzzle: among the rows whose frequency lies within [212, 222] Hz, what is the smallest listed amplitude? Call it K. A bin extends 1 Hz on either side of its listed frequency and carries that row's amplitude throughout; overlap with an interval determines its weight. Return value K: 208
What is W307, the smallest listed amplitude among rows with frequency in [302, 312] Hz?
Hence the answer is 239.5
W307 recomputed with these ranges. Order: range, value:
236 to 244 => 227.9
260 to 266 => 258.9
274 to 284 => 144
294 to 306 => 214.3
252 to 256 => 267.9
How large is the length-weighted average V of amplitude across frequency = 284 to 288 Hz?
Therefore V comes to 167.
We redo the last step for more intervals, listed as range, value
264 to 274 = 240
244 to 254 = 254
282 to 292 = 177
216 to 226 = 223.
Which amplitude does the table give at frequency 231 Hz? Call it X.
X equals 234.1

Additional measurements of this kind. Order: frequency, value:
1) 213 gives 230.3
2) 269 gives 248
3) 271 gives 221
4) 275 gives 174.7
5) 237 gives 244.2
